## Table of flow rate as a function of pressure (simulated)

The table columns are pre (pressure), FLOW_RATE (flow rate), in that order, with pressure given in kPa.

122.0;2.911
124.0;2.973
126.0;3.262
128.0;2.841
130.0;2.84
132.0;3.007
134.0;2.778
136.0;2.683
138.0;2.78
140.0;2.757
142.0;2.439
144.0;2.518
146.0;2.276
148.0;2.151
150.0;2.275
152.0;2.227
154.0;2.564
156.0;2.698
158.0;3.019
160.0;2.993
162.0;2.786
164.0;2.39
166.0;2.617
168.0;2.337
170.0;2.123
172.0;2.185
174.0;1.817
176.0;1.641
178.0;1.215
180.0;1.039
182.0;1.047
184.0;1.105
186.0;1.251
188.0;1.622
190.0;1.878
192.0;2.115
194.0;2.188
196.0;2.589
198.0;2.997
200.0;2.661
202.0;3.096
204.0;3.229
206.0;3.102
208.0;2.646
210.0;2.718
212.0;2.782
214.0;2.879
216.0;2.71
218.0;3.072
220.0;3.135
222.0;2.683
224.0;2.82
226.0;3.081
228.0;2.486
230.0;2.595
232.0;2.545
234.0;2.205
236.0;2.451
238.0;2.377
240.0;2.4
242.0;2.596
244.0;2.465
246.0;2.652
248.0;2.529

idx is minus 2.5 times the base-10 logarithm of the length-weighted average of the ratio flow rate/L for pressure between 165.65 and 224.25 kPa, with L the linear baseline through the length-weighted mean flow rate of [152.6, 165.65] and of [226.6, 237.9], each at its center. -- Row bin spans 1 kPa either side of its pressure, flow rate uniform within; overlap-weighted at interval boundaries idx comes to 0.13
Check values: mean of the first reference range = 2.72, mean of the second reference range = 2.47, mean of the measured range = 2.3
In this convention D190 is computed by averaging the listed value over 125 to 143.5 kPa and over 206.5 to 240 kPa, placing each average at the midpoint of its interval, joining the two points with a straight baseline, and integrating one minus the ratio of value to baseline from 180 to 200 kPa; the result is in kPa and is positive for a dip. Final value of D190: 6.38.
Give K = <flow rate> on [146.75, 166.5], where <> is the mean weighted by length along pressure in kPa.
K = 2.57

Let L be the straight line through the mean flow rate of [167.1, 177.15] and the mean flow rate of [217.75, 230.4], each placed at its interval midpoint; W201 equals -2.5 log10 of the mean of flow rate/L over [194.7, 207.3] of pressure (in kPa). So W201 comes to -0.18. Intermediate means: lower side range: 2.01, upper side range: 2.84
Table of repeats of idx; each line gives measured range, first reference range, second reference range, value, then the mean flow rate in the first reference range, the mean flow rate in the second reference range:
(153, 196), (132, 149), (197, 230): 0.30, 2.57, 2.87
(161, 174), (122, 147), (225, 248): 0.14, 2.77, 2.53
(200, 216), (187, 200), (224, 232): -0.18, 2.26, 2.71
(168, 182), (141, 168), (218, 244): 0.46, 2.53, 2.63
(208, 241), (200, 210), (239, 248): 0.02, 2.95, 2.53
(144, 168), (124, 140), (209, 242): 0.12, 2.88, 2.68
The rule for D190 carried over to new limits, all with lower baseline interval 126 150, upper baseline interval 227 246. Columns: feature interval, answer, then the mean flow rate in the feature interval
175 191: 7.6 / 1.35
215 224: -1.4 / 2.89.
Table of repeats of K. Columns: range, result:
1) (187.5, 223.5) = 2.69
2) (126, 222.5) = 2.43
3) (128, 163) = 2.64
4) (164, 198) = 1.85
